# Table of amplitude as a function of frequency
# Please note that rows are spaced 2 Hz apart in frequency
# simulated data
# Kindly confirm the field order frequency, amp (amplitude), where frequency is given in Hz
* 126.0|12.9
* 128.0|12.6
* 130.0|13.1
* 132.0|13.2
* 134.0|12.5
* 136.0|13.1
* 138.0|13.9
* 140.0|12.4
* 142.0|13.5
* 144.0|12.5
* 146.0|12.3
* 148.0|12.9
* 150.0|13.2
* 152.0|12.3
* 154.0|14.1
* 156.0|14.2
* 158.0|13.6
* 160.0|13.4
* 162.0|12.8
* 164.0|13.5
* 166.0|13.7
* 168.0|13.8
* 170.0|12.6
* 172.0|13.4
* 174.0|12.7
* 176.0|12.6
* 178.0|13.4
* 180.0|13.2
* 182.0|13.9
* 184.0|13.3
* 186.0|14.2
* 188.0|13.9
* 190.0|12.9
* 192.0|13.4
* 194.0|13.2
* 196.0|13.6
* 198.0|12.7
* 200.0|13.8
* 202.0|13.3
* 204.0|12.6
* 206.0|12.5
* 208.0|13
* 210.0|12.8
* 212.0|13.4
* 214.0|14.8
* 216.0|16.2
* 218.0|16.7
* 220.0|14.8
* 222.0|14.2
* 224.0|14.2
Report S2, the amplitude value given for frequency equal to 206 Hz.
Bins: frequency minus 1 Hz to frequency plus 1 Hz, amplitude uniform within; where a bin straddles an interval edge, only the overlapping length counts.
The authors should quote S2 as 12.5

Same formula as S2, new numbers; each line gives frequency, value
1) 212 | 13.4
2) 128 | 12.6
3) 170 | 12.6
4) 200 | 13.8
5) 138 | 13.9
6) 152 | 12.3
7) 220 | 14.8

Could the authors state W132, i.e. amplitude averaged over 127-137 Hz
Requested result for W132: 12.9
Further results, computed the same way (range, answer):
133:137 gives 12.8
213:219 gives 15.9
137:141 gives 13.2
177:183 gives 13.5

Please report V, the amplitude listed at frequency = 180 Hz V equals 13.2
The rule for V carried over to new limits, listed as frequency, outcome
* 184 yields 13.3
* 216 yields 16.2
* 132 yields 13.2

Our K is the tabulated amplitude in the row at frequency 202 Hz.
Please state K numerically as 13.3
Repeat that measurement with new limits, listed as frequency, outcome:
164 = 13.5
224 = 14.2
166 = 13.7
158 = 13.6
